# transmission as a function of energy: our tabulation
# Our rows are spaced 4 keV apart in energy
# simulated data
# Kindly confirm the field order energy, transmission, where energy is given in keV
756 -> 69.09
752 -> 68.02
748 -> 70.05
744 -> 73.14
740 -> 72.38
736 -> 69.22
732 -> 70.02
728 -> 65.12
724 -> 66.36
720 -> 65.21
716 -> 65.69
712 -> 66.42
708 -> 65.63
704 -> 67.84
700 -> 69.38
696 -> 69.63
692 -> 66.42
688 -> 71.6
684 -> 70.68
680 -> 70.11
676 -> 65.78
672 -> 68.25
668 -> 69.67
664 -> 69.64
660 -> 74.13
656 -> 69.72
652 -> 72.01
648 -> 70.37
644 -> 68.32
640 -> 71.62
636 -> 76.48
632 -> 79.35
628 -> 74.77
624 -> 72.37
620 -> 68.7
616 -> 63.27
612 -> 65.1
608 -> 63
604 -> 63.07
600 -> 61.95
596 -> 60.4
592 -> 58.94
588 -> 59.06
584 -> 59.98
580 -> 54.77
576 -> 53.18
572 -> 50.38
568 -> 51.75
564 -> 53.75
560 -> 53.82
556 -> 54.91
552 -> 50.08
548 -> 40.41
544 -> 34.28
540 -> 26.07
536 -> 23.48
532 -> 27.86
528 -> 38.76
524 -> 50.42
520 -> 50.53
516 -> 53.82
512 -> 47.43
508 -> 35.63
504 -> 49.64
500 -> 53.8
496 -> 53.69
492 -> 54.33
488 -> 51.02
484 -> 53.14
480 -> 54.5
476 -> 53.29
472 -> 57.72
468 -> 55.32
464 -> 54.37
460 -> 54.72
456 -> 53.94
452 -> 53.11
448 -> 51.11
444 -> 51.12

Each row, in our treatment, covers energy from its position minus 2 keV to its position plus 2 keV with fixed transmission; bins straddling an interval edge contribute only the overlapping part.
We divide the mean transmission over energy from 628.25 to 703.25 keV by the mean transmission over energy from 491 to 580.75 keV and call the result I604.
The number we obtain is 1.54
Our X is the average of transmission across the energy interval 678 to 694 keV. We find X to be 69.7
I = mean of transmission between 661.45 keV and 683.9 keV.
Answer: 69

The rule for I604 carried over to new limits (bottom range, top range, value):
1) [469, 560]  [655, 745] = 1.48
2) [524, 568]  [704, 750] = 1.65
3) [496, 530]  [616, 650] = 1.51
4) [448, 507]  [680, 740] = 1.27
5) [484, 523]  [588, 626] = 1.27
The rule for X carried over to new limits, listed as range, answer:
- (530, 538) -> 25.7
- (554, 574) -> 52.9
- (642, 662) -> 70.9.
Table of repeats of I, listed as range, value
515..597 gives 47.7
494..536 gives 45.1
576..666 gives 66.8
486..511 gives 49.6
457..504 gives 54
